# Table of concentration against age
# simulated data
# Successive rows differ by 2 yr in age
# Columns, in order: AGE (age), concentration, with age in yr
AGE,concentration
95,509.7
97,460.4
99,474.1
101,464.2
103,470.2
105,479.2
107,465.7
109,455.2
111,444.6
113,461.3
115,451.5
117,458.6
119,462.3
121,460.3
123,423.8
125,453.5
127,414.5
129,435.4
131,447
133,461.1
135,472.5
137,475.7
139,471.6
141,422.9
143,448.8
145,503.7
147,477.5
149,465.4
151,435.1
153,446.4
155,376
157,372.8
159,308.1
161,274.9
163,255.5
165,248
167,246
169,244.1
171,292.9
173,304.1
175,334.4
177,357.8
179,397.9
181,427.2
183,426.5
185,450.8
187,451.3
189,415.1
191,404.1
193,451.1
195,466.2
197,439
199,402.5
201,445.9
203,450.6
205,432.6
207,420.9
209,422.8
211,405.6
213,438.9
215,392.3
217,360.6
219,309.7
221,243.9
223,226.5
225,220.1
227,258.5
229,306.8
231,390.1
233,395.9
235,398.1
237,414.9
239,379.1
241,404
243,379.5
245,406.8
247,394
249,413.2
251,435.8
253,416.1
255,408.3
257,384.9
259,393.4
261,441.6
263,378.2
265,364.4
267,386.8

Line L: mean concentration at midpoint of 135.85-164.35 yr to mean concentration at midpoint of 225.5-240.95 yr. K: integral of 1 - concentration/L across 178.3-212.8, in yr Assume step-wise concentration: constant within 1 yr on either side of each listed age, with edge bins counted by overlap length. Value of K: -4.3 yr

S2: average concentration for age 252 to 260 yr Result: 401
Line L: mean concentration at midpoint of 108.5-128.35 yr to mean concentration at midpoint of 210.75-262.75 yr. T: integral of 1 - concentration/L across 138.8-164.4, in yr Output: 1.62 yr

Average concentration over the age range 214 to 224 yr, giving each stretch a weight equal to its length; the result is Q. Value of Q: 307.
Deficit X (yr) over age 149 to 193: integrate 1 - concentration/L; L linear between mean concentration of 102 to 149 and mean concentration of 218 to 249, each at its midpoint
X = 5.2 yr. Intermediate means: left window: 457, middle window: 360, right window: 344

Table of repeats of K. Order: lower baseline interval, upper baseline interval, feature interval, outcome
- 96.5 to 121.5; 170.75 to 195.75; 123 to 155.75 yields -1.0 yr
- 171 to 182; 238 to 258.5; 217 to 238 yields 3.8 yr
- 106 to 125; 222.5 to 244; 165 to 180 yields 3.5 yr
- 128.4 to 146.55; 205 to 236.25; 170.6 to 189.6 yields 0.7 yr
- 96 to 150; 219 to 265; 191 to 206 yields -1.4 yr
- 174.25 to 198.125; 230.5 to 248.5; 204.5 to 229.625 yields 4.1 yr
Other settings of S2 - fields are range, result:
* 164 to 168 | 247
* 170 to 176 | 310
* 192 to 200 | 440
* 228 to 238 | 381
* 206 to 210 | 422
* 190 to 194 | 428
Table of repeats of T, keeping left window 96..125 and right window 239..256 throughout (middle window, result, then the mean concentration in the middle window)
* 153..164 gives 2.78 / 329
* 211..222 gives 1.68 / 354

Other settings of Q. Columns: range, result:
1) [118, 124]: 449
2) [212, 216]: 416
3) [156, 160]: 340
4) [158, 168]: 266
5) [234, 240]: 397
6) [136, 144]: 455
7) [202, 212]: 426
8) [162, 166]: 252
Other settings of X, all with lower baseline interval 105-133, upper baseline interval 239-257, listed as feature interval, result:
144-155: -0.5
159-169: 4.0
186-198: -0.4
